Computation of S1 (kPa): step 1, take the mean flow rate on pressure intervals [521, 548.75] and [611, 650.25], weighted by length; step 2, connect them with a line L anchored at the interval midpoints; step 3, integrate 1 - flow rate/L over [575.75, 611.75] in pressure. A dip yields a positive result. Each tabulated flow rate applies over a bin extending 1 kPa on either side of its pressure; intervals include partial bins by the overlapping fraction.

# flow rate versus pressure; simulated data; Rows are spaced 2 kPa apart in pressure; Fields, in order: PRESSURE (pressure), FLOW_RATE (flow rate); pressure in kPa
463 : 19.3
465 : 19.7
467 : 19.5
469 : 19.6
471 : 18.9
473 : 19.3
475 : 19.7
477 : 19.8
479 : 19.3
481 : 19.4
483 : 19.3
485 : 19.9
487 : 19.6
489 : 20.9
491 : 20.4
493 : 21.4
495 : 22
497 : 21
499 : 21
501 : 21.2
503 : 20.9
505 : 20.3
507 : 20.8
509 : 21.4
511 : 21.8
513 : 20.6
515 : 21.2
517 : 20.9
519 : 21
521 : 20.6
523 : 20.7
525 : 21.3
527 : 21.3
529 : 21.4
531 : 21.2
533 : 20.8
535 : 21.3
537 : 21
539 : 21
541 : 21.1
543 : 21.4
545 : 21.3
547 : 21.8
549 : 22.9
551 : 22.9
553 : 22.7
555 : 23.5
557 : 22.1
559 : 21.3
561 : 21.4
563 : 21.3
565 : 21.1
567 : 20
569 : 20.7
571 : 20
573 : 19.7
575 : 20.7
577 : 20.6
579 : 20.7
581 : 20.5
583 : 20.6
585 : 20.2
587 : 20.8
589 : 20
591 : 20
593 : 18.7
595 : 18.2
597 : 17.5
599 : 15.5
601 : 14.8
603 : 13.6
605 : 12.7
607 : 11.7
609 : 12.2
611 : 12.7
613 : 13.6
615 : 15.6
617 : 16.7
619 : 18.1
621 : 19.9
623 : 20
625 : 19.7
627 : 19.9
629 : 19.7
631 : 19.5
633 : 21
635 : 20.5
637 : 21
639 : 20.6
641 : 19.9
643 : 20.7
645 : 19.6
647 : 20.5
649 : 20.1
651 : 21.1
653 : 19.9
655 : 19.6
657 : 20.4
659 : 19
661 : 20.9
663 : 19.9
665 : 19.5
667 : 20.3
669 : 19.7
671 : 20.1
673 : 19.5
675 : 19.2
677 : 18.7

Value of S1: 4.8 kPa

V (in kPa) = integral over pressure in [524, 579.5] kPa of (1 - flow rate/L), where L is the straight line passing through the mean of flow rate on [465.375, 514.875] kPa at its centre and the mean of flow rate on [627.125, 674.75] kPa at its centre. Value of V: -2.89 kPa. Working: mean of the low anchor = 20.3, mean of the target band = 21.3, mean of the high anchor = 20.1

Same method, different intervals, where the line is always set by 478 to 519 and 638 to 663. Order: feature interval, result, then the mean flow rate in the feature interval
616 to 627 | 0.71 kPa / 19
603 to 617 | 4.78 kPa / 13.4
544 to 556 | -1.18 kPa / 22.5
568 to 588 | -0.03 kPa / 20.4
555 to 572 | -0.56 kPa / 21.1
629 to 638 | -0.08 kPa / 20.4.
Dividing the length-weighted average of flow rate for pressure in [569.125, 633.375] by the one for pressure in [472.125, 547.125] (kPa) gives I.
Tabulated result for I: 0.9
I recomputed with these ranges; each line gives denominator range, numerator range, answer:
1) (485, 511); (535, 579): 1.02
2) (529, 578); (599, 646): 0.82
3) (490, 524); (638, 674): 0.96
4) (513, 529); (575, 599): 0.94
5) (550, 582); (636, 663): 0.95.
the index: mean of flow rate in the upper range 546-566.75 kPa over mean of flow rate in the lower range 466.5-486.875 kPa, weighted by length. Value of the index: 1.13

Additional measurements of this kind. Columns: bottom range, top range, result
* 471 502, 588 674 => 0.91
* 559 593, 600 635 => 0.81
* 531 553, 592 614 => 0.68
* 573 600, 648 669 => 1.03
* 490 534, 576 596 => 0.95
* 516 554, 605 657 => 0.86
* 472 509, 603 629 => 0.79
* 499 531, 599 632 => 0.77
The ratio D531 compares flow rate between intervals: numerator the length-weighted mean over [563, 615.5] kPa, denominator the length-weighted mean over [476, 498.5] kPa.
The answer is 0.9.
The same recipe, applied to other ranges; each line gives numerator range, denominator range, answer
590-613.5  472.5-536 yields 0.73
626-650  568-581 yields 0.99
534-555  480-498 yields 1.07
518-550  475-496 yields 1.05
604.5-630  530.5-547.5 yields 0.77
